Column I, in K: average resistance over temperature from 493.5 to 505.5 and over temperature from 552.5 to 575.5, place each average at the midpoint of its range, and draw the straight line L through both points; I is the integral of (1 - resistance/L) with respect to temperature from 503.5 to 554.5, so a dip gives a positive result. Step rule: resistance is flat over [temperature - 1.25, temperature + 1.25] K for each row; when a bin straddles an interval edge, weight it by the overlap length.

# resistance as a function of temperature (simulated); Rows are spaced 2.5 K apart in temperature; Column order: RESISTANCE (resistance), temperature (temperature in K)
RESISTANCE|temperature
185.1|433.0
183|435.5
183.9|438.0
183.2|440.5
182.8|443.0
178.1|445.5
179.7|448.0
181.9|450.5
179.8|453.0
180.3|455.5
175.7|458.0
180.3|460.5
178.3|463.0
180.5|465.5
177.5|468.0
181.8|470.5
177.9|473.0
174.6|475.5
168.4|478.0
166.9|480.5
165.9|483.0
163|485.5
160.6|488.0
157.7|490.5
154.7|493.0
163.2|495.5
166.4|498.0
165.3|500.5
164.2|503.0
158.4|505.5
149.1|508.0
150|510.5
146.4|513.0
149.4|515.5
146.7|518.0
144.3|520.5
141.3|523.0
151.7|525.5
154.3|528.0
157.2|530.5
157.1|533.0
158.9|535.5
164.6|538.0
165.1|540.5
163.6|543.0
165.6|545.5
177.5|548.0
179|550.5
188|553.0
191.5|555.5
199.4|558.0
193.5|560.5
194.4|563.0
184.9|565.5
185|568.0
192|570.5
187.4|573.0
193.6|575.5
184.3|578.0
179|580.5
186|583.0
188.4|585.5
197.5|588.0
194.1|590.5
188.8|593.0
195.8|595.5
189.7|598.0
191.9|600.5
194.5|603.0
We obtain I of 5.1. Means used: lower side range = 163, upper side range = 191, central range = 159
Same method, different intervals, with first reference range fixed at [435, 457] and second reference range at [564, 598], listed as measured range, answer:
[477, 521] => 6.3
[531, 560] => 2.1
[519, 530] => 2.2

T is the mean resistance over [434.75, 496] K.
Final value 174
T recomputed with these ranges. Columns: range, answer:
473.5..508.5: 163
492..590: 170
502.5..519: 152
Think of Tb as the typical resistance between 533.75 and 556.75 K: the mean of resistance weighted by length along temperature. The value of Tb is 172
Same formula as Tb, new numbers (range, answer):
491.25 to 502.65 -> 162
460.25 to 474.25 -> 179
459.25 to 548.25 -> 162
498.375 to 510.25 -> 159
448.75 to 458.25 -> 180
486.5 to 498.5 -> 160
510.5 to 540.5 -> 152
